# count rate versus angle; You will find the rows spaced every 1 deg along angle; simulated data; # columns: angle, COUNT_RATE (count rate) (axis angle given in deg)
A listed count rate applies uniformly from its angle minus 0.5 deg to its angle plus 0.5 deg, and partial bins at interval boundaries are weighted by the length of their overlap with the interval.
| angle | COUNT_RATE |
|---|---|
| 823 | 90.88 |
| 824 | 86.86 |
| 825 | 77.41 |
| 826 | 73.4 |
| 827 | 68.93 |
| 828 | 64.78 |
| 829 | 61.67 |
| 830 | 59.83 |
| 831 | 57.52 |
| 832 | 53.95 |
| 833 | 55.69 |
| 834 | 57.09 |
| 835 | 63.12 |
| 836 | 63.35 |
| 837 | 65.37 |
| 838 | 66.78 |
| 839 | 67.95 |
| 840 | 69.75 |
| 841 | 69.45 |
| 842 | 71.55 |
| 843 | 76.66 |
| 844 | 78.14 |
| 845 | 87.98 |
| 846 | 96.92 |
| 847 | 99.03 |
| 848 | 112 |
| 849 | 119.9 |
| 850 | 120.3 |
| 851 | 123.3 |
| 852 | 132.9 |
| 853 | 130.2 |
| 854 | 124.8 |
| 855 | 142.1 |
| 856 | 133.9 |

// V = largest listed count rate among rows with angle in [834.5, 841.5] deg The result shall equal 69.75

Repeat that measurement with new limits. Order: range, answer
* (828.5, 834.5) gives 61.67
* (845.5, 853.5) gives 132.9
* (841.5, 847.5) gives 99.03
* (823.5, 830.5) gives 86.86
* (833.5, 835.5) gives 63.12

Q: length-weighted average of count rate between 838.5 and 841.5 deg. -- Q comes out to 69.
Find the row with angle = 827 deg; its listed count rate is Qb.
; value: 68.93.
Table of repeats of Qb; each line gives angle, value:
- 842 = 71.55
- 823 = 90.88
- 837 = 65.37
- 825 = 77.41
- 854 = 124.8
